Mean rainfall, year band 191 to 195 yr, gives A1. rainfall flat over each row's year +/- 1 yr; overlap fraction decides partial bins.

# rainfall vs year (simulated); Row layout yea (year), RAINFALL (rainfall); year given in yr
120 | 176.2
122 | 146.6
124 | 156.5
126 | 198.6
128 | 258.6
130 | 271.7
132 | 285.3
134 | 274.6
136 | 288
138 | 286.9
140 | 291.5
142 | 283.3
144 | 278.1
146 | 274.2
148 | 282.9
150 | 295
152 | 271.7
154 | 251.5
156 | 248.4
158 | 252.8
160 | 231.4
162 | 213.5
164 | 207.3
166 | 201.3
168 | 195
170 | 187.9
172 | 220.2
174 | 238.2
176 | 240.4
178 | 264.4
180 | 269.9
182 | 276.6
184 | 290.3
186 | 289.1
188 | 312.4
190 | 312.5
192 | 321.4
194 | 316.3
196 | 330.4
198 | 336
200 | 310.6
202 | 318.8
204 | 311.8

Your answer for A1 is 319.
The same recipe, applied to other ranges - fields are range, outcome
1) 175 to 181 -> 258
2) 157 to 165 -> 226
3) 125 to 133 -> 254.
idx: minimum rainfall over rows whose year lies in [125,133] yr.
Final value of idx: 198.6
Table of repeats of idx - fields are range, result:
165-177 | 187.9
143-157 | 248.4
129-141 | 271.7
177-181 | 264.4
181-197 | 276.6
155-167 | 201.3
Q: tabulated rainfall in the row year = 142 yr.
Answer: 283.3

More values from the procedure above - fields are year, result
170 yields 187.9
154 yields 251.5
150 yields 295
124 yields 156.5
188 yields 312.4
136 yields 288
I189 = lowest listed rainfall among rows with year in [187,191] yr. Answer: 312.4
